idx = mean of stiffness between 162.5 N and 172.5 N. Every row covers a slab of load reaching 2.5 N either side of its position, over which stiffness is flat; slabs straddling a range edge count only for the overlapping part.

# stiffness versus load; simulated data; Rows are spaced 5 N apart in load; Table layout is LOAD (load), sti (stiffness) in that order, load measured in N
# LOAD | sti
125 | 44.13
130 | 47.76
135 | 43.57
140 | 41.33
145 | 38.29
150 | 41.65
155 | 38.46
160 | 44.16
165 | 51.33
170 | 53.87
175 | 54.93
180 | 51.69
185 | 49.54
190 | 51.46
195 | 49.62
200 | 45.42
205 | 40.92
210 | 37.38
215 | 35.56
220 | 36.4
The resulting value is 52.6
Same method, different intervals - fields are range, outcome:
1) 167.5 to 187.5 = 52.5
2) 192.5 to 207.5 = 45.3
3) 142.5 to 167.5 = 42.8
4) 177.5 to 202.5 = 49.5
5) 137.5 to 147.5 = 39.8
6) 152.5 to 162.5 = 41.3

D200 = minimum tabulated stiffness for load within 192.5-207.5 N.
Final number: 40.92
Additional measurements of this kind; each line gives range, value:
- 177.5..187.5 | 49.54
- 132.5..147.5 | 38.29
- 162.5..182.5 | 51.33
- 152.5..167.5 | 38.46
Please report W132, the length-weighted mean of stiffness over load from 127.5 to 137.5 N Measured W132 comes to 45.7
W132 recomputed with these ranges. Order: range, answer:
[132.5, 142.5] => 42.5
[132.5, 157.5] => 40.7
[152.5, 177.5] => 48.5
